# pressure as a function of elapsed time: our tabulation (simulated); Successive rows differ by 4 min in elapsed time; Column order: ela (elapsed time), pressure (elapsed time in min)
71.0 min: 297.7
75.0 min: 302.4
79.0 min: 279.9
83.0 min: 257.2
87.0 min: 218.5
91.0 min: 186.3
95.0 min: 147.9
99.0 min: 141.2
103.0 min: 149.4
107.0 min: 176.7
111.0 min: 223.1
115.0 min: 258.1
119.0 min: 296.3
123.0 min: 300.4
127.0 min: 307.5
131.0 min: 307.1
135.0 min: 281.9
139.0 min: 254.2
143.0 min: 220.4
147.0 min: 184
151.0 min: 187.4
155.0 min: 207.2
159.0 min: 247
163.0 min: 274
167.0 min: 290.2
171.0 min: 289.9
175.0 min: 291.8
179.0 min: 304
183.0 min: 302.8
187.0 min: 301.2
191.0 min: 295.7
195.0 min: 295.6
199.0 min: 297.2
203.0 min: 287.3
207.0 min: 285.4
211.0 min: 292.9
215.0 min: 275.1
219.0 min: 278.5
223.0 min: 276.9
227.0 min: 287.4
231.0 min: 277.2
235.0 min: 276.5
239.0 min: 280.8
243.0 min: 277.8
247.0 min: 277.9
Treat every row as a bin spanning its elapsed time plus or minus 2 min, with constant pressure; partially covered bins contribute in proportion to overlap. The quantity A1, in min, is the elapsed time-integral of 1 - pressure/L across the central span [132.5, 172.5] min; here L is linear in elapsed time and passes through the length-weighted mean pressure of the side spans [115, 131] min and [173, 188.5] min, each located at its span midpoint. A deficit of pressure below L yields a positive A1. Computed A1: 7.3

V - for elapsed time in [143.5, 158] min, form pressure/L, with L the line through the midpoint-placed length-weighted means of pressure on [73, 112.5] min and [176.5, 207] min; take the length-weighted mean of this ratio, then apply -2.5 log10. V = 0.288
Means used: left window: 208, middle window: 199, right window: 297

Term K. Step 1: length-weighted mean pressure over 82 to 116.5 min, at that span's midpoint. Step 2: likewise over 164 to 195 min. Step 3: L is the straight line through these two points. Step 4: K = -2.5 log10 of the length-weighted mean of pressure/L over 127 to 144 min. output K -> -0.15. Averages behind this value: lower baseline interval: 193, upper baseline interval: 296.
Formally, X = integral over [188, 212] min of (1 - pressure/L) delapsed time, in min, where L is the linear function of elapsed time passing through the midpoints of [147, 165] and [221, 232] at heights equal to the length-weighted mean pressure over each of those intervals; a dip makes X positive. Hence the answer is -3.10 min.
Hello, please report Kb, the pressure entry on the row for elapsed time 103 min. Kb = 149.4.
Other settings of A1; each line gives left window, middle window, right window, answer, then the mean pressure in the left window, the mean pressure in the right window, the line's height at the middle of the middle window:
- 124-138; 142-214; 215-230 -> 4.2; 296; 280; 288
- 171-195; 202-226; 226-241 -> 0.4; 298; 280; 287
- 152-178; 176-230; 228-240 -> -3.6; 265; 279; 273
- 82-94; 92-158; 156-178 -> 4.1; 212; 276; 242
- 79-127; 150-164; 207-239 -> 1.1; 221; 281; 248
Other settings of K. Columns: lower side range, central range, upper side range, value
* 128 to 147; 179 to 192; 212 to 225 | -0.12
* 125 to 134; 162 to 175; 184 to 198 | 0.05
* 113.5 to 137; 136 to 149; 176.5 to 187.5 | 0.30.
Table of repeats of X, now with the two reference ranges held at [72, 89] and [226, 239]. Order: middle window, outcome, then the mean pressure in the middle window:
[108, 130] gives -0.3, 274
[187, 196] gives -0.7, 297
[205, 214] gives -0.3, 288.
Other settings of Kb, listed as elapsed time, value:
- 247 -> 277.9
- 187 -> 301.2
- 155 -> 207.2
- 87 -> 218.5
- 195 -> 295.6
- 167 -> 290.2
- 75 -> 302.4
